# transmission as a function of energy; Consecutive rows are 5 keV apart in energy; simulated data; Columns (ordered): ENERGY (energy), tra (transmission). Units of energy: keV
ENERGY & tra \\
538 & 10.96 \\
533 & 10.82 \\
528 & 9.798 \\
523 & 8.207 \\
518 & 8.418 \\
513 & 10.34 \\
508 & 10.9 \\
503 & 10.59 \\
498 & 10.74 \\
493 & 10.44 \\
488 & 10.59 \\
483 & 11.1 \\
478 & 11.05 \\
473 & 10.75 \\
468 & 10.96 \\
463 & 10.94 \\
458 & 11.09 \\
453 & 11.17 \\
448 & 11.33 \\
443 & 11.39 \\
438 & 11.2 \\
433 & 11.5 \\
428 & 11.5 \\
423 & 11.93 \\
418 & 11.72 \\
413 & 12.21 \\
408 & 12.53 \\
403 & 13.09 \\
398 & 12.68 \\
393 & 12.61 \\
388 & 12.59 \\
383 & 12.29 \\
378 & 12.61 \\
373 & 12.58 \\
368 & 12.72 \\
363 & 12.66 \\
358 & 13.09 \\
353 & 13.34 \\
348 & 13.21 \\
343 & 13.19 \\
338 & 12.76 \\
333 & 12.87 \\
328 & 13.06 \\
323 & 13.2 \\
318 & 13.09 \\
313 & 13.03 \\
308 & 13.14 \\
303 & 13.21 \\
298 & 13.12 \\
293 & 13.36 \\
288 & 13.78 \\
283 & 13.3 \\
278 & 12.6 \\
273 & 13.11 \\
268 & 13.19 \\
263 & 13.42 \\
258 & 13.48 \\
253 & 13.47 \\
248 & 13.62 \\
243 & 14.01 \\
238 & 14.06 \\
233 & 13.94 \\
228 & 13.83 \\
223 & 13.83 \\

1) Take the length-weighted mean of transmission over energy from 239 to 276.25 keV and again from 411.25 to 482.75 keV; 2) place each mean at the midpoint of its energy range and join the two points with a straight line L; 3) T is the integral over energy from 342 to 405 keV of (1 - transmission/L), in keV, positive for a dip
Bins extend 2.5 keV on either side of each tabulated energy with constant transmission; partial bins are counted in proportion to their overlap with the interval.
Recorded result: -3.4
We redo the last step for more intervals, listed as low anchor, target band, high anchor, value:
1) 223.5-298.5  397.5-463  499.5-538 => -3.2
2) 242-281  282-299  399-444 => -0.4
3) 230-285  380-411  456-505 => -2.1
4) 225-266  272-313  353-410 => 0.5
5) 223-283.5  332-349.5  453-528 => -0.9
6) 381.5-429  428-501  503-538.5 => 0.4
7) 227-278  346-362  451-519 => -1.1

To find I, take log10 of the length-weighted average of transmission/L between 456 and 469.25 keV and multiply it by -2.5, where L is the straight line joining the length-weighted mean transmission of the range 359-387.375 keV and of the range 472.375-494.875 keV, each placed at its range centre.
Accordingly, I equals 0.01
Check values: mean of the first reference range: 12.6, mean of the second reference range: 10.8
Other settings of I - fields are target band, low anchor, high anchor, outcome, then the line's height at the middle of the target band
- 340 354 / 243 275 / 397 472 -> -0.06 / 12.5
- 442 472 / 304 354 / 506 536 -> -0.03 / 10.9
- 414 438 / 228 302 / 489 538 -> -0.03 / 11.3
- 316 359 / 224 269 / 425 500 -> -0.04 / 12.6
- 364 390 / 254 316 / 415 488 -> -0.04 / 12.1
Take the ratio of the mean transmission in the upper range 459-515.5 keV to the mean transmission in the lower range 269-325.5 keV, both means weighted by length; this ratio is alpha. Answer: 0.82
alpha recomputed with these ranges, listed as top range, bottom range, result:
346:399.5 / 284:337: 0.97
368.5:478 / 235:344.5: 0.89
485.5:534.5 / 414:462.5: 0.88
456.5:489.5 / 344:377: 0.85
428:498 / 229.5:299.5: 0.82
